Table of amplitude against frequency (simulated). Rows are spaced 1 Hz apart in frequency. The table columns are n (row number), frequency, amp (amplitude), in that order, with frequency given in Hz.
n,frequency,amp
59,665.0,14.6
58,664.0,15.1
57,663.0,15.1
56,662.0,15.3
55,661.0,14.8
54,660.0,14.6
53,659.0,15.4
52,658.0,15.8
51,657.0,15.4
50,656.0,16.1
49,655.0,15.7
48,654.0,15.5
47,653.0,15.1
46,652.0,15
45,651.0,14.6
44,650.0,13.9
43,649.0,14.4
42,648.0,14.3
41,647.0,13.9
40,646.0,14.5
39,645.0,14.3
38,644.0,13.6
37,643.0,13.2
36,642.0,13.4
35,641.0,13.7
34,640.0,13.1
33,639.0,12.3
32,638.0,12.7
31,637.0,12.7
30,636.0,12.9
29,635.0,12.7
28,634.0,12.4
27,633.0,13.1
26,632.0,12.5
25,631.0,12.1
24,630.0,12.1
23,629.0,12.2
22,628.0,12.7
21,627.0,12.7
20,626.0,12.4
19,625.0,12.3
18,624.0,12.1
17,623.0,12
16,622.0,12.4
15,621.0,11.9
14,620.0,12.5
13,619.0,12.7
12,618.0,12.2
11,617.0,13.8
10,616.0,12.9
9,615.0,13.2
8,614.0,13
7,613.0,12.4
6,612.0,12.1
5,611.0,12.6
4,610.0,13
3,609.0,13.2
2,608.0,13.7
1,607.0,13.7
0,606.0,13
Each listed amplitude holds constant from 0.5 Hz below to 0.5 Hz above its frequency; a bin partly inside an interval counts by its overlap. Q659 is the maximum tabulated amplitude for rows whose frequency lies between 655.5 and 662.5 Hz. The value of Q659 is 16.1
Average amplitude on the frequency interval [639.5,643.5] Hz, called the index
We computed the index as 13.3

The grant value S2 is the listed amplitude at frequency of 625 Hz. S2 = 12.3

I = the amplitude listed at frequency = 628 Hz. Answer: 12.7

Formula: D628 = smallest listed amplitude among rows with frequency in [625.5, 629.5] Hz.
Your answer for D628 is 12.2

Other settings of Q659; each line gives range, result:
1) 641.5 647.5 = 14.5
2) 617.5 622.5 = 12.7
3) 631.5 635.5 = 13.1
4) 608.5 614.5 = 13.2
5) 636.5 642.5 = 13.7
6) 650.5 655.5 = 15.7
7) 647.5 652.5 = 15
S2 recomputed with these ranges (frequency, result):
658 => 15.8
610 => 13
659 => 15.4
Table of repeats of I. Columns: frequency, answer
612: 12.1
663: 15.1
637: 12.7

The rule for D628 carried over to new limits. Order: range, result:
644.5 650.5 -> 13.9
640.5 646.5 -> 13.2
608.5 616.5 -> 12.1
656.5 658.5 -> 15.4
